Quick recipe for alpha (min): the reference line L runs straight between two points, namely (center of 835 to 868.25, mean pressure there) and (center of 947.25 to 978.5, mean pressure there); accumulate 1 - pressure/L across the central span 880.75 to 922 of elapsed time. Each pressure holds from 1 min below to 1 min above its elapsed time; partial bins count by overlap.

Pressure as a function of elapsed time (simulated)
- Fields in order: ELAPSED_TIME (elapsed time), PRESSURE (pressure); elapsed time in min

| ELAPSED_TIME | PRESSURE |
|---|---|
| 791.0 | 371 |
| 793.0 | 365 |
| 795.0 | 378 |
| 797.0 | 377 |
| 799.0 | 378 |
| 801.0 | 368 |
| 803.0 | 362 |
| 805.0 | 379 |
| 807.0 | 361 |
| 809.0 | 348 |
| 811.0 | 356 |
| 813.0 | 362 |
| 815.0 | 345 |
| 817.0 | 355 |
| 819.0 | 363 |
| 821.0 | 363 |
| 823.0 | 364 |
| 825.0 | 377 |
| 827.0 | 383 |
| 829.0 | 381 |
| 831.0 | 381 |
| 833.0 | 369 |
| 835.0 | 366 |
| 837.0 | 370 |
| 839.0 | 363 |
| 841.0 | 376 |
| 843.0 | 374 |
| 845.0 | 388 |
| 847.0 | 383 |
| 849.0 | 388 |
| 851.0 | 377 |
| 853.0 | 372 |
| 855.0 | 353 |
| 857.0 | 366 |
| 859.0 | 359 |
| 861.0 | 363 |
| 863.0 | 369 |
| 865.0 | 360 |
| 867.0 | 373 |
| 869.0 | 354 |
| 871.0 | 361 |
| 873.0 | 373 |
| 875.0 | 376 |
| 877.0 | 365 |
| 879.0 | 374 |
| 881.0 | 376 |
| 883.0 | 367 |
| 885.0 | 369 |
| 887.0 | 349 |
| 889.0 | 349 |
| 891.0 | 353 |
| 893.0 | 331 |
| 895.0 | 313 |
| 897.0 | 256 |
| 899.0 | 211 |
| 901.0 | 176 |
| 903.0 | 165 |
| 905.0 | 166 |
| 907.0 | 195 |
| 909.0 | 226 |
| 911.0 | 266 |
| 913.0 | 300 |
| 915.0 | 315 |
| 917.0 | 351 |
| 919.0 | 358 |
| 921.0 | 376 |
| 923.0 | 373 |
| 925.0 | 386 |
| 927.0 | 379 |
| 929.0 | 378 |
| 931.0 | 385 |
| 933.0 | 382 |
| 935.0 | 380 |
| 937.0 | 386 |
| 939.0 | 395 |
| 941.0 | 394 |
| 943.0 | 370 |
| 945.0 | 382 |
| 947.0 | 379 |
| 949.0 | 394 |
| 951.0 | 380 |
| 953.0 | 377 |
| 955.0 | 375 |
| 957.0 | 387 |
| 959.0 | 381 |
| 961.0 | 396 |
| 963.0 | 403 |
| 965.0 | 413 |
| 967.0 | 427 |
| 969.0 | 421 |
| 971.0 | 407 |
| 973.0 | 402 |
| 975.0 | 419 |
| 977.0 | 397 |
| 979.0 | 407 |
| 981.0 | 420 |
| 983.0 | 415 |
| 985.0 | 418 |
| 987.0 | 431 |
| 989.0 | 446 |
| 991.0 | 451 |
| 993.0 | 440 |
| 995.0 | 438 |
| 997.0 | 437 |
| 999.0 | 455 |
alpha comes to 9.8 min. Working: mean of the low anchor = 371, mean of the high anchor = 398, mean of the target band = 292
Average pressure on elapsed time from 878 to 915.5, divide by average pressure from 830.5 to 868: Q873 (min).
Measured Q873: 0.77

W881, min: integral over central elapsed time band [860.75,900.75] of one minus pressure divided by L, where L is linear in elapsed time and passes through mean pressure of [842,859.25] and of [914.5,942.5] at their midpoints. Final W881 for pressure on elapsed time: 3.3 min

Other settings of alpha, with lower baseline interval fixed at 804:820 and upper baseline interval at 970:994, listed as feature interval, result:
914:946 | 2.20 min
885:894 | 0.91 min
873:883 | 0.28 min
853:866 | 0.47 min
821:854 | -0.66 min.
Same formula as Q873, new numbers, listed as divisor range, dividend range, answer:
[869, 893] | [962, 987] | 1.14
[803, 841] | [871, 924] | 0.85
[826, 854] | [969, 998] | 1.12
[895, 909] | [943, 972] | 1.92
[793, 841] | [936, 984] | 1.08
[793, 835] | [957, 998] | 1.14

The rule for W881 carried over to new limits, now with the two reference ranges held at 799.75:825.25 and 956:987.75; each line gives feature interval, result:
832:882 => 0.6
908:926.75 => 3.0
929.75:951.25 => 0.8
